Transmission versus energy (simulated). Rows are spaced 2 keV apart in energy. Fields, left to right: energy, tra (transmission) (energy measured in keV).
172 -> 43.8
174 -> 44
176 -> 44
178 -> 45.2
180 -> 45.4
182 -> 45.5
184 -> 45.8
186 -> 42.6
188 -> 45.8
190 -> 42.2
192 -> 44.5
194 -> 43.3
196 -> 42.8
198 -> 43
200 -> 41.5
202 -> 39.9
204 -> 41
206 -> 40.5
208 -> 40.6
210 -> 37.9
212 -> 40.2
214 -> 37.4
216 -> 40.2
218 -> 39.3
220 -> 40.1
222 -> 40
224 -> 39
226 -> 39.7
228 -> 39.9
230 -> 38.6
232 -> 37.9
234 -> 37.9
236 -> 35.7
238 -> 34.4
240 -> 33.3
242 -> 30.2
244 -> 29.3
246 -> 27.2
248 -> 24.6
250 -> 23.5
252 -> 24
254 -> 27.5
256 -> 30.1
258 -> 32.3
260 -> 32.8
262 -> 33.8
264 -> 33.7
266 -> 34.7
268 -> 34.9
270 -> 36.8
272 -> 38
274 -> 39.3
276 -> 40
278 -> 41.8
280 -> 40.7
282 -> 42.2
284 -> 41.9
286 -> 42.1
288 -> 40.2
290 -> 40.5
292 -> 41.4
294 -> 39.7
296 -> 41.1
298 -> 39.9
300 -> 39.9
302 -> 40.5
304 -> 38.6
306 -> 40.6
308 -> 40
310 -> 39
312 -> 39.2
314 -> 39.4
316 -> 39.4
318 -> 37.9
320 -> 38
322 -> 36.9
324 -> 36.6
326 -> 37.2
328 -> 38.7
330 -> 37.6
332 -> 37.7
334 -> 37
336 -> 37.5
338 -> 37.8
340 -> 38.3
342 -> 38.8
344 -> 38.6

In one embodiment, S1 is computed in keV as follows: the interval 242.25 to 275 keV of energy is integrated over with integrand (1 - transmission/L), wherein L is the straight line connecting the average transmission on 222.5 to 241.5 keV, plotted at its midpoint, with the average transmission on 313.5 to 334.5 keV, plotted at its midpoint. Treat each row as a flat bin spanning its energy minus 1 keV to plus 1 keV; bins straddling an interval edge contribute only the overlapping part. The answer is 5.3 keV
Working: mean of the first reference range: 37.3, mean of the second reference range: 37.8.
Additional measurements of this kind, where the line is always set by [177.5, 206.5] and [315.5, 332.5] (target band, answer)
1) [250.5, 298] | 3.45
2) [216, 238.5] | 1.74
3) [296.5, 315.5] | -0.60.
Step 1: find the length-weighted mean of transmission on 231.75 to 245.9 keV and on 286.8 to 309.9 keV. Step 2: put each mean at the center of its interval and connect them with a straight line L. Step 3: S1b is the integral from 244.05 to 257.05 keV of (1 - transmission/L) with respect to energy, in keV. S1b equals 3.1 keV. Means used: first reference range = 33.5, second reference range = 40.2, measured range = 26.4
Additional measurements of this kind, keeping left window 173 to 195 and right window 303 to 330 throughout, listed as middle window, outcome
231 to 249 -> 4.15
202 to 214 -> 0.98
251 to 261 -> 2.88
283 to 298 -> -0.46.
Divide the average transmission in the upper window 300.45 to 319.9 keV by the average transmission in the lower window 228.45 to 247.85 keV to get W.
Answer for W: 1.17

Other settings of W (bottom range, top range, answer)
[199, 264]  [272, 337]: 1.12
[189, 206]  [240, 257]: 0.65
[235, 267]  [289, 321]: 1.30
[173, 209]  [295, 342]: 0.89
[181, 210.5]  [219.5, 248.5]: 0.83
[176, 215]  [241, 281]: 0.77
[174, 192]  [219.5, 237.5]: 0.87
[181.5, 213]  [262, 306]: 0.93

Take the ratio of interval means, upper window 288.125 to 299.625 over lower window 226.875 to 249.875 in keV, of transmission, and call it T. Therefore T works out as 1.2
